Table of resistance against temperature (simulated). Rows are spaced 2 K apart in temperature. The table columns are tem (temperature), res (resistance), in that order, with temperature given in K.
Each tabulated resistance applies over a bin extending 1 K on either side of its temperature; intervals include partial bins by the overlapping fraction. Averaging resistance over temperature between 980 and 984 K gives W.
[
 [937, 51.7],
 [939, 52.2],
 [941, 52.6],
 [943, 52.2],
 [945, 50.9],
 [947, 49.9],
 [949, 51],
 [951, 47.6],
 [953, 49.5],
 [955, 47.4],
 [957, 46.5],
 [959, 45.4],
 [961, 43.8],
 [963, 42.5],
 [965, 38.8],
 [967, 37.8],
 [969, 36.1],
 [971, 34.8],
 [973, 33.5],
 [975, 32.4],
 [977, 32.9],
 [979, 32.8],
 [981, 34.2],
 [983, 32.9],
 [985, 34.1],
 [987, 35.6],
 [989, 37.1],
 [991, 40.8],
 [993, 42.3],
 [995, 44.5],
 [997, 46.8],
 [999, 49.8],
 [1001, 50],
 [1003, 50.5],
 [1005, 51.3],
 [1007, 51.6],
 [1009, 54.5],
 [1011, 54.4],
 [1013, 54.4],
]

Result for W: 33.5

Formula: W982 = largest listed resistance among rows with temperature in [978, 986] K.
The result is 34.2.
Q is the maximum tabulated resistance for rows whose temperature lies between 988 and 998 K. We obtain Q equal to 46.8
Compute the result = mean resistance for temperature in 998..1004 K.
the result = 50.1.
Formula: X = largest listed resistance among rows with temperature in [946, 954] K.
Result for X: 51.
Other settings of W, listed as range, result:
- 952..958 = 47.8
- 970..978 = 33.4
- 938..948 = 51.6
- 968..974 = 34.8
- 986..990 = 36.4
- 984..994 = 38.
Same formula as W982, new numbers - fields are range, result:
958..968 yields 45.4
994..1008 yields 51.6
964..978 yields 38.8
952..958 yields 49.5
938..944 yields 52.6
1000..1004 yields 50.5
